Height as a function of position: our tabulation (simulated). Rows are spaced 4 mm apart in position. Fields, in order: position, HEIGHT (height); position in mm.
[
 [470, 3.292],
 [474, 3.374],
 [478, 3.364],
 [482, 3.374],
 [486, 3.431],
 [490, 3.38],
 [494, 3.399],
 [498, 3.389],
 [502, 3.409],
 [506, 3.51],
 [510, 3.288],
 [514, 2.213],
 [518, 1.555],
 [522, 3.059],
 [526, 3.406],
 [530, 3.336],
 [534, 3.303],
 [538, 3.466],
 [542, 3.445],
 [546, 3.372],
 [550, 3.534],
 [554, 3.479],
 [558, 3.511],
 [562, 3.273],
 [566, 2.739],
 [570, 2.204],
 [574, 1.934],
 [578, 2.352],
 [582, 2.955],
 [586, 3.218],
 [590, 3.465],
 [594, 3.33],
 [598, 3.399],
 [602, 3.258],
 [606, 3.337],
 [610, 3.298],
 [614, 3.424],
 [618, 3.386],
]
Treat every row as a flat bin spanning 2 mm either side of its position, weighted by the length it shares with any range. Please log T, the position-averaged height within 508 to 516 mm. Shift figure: 2.75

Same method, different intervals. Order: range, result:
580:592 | 3.21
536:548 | 3.43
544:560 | 3.47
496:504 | 3.4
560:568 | 3.01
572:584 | 2.41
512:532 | 2.71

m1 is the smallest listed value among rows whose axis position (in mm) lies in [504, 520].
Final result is 1.555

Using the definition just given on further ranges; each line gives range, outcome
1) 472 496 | 3.364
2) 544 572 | 2.204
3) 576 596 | 2.352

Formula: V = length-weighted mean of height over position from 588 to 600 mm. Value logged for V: 3.4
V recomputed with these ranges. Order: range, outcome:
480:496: 3.4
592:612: 3.32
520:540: 3.31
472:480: 3.37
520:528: 3.23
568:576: 2.07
